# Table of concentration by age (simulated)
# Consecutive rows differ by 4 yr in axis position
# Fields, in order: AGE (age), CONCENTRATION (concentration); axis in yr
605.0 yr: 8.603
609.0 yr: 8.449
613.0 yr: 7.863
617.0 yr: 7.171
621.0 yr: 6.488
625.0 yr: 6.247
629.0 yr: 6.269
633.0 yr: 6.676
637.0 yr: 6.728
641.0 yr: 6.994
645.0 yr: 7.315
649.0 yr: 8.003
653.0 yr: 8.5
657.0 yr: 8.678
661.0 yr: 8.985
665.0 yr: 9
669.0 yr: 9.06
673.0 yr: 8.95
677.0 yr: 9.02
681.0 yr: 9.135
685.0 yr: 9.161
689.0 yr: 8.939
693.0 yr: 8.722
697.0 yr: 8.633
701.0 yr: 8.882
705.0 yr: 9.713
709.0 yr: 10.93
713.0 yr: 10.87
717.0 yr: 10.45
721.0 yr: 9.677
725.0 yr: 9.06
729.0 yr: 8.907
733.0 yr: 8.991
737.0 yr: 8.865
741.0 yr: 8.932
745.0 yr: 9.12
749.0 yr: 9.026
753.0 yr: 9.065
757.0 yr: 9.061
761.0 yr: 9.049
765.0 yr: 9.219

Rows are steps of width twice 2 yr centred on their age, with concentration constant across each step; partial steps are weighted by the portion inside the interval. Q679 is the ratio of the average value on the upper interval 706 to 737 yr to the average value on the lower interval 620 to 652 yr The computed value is 1.4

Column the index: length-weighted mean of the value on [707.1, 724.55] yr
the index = 10.4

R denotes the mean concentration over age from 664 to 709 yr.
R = 9.1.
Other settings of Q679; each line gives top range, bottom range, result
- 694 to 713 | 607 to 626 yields 1.32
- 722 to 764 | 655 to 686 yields 1.00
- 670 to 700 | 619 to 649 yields 1.32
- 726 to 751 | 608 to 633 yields 1.28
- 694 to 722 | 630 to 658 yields 1.32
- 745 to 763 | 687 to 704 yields 1.02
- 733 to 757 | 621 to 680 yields 1.15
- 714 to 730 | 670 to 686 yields 1.06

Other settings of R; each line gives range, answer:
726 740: 8.93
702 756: 9.49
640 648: 7.28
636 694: 8.51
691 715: 9.62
